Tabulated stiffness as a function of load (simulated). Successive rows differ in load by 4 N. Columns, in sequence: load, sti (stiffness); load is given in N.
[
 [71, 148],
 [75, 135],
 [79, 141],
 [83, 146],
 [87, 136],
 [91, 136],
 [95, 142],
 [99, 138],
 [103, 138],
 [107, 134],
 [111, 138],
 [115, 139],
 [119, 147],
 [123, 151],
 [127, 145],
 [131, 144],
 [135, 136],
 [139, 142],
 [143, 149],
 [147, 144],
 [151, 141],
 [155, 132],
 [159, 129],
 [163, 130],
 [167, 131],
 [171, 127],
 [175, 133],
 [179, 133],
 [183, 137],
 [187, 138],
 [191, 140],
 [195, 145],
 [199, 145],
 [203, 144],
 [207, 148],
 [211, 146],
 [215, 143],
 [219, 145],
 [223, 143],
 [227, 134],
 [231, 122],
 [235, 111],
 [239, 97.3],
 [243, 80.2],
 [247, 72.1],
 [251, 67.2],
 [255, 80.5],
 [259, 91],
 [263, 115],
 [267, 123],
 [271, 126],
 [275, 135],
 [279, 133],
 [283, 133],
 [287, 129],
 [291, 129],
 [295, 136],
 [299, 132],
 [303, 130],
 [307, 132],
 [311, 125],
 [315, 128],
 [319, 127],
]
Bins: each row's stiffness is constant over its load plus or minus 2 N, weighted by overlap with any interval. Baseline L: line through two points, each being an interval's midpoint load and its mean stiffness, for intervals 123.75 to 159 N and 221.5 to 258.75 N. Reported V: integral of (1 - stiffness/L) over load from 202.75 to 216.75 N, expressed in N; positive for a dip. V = -4.09 N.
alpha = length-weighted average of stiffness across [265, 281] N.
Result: 129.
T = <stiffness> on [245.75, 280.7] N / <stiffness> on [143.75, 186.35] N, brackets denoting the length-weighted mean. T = 0.8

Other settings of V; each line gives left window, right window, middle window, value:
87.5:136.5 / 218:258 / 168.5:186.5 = -1.7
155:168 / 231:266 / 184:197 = -2.6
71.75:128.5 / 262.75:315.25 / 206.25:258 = 7.7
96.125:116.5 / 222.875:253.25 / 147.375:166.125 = -1.6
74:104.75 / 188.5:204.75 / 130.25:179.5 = 1.9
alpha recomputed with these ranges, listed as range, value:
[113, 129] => 146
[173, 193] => 136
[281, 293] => 130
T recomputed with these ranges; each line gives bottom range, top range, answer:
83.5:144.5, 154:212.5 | 0.97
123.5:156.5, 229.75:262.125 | 0.63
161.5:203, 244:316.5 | 0.86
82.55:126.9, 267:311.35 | 0.93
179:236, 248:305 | 0.85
